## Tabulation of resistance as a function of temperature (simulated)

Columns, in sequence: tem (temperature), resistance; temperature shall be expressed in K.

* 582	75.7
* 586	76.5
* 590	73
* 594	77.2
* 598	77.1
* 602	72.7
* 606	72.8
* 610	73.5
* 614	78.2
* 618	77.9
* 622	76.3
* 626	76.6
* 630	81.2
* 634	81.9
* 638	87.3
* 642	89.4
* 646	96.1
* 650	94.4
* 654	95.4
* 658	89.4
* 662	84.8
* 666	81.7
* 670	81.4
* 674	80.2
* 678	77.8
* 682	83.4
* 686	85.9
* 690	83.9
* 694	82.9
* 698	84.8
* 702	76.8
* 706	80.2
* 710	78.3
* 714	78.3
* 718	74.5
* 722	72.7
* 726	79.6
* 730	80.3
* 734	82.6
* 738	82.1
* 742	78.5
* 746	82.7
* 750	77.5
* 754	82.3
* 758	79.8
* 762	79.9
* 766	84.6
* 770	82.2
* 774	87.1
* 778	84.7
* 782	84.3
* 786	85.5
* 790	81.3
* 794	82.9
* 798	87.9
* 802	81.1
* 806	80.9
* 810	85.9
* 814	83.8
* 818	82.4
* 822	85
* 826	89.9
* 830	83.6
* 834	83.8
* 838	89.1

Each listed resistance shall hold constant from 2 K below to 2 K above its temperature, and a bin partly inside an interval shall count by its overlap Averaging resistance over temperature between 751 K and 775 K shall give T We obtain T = 82.2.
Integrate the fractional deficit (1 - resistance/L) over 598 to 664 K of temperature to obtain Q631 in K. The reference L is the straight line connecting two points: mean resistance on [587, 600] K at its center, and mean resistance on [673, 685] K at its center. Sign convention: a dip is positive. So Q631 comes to -3.9 K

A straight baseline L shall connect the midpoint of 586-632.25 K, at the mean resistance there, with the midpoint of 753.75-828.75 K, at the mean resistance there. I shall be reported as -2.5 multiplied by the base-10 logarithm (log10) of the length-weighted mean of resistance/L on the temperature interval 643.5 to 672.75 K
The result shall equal -0.14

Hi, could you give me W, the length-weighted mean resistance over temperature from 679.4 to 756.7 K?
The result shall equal 80.4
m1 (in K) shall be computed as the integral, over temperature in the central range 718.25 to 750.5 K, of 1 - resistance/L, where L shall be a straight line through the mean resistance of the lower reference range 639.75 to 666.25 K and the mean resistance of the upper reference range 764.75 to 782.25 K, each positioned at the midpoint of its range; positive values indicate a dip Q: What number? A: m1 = 2.7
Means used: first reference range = 90.7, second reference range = 84.6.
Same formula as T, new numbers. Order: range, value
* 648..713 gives 83.7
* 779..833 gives 84.2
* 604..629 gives 76.1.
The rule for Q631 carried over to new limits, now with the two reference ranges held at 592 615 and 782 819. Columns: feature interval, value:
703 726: 0.8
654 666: -1.6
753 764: 0.2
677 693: -0.9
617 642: -1.6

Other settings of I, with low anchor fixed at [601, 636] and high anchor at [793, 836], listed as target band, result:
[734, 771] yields 0.011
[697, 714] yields 0.009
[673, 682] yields -0.010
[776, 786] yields -0.021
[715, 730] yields 0.061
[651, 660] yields -0.182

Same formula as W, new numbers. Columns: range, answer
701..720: 77.7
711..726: 76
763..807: 83.8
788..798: 83.3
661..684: 81.4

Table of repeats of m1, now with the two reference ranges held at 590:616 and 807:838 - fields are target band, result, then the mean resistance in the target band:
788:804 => 0.11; 83.3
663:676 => -0.55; 81.4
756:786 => -0.24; 83.4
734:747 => 0.02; 81.2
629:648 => -2.67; 87.5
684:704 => -0.92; 82.9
